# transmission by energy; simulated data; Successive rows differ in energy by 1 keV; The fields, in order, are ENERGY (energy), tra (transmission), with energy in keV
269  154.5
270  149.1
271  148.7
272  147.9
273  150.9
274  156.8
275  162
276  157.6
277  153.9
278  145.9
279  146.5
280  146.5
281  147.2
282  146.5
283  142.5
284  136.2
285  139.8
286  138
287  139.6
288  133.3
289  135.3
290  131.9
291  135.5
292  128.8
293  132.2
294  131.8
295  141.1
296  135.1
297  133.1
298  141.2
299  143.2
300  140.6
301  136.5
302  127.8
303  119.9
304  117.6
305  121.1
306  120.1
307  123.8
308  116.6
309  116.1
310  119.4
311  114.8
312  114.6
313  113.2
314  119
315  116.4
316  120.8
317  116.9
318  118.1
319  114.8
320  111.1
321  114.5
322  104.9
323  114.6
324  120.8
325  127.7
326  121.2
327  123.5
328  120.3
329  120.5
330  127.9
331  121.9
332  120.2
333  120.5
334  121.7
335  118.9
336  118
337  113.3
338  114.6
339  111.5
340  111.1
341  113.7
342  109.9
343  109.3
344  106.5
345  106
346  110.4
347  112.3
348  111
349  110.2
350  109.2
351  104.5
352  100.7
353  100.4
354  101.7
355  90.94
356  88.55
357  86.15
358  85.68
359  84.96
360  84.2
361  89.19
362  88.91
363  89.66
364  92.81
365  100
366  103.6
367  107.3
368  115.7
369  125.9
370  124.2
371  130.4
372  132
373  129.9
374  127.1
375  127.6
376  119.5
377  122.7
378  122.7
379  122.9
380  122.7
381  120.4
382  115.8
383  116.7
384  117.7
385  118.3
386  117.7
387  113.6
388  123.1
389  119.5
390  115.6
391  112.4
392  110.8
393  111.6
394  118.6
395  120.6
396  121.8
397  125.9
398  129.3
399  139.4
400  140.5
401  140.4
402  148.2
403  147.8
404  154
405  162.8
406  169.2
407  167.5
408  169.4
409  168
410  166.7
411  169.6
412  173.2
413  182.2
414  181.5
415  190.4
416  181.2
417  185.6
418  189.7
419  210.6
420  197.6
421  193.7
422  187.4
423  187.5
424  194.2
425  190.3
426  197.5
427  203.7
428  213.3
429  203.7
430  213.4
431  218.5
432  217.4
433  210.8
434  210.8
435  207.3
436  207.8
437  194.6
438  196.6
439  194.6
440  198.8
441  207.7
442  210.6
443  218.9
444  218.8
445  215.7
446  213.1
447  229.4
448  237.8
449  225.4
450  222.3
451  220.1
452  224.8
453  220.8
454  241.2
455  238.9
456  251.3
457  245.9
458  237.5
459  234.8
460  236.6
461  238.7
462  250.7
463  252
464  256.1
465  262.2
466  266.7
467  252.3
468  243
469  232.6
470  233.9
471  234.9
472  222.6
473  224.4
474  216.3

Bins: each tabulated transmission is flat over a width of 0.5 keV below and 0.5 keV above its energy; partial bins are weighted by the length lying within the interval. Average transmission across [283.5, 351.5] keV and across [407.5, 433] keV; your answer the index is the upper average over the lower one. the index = 1.6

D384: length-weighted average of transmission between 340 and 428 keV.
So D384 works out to 133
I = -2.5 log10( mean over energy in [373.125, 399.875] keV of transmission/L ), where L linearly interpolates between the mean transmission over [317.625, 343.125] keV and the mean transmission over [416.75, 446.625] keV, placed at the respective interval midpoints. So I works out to 0.34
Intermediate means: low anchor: 117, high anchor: 204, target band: 121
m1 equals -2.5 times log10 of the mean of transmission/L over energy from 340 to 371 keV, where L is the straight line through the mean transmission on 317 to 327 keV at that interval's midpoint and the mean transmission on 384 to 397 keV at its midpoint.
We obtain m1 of 0.14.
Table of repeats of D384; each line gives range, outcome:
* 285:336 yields 124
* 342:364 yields 98.7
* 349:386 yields 109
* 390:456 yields 186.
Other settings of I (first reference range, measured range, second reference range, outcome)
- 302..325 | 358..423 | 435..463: 0.301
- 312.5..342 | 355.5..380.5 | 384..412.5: 0.188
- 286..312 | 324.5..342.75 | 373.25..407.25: 0.090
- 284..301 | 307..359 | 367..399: 0.155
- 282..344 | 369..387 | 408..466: 0.351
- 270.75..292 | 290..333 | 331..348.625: 0.044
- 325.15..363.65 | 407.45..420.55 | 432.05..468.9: 0.026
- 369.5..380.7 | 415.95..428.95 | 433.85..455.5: -0.047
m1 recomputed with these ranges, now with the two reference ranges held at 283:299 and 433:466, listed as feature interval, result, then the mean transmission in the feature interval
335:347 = 0.42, 112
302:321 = 0.25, 118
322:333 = 0.28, 121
